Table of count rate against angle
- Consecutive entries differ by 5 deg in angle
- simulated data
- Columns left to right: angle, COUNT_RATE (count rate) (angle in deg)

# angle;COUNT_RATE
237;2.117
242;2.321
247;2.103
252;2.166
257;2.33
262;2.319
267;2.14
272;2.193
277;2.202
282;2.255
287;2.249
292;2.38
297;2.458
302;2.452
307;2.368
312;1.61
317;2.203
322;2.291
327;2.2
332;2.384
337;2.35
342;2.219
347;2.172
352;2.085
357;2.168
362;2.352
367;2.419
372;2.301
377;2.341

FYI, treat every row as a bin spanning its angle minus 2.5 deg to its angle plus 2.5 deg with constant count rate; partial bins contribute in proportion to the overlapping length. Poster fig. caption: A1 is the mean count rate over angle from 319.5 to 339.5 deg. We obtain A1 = 2.31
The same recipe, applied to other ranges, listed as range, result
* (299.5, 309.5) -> 2.41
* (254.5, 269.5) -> 2.26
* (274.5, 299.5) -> 2.31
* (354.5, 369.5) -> 2.31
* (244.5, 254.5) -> 2.13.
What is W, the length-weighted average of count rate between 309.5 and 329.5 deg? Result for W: 2.08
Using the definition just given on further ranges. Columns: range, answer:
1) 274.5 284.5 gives 2.23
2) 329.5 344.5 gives 2.32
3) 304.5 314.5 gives 1.99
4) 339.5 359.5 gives 2.16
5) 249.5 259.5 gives 2.25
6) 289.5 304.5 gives 2.43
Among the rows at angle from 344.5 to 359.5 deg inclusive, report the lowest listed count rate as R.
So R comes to 2.085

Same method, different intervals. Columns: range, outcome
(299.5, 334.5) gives 1.61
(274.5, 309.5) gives 2.202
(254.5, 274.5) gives 2.14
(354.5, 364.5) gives 2.168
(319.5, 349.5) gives 2.172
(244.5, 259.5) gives 2.103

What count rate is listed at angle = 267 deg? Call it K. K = 2.14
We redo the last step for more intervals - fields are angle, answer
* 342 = 2.219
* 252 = 2.166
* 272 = 2.193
